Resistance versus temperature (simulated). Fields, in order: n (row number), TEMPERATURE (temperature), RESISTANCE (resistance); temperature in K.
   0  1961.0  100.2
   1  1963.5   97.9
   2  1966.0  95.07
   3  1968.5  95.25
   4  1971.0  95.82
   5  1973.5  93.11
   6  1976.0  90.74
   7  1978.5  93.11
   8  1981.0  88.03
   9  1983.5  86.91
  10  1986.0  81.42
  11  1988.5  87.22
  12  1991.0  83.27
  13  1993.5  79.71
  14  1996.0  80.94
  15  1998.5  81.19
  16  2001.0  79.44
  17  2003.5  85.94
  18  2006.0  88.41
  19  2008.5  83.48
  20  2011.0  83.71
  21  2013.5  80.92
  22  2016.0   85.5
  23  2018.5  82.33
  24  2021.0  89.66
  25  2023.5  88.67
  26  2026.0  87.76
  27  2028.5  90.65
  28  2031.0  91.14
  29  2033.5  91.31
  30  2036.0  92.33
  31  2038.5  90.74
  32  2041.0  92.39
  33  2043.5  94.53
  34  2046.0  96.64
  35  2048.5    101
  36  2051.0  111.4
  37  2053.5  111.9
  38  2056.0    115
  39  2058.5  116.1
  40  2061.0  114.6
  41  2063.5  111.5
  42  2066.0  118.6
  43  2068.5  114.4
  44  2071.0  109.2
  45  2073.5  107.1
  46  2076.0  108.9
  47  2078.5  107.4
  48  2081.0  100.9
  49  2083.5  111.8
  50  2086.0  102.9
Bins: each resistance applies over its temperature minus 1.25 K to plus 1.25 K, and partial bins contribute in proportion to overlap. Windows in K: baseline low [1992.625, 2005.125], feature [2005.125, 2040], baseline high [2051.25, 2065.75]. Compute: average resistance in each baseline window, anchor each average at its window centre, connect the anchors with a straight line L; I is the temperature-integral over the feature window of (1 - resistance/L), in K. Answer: 2.5 K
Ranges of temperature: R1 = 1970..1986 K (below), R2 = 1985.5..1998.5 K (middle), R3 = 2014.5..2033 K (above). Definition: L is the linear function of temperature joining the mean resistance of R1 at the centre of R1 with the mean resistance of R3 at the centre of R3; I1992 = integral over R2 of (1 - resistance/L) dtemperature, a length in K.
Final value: 1.1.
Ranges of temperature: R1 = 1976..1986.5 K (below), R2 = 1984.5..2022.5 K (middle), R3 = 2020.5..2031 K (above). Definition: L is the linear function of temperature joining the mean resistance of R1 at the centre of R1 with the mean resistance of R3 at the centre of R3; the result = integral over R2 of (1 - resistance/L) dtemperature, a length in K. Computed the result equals 2.2 K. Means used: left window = 88.2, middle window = 83.6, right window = 89.4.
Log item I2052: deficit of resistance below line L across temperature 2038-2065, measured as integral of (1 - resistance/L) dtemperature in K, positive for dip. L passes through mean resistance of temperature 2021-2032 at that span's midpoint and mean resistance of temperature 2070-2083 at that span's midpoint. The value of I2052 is -2.0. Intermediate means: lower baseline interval 89.5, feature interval 106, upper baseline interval 107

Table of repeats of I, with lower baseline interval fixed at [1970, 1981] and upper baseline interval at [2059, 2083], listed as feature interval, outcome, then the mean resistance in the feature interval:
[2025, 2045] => 2.37 K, 91.5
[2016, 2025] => 1.27 K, 86.7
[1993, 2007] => 2.09 K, 82.7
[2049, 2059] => -0.48 K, 112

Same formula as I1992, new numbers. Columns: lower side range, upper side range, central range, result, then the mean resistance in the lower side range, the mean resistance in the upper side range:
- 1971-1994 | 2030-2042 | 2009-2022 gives 0.8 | 87.8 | 91.6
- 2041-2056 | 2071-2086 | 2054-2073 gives -1.6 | 103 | 107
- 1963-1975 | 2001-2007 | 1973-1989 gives 0.6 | 95.2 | 85.5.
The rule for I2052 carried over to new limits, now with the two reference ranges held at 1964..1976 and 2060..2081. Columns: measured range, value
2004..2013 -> 1.4 K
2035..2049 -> 1.6 K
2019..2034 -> 2.1 K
